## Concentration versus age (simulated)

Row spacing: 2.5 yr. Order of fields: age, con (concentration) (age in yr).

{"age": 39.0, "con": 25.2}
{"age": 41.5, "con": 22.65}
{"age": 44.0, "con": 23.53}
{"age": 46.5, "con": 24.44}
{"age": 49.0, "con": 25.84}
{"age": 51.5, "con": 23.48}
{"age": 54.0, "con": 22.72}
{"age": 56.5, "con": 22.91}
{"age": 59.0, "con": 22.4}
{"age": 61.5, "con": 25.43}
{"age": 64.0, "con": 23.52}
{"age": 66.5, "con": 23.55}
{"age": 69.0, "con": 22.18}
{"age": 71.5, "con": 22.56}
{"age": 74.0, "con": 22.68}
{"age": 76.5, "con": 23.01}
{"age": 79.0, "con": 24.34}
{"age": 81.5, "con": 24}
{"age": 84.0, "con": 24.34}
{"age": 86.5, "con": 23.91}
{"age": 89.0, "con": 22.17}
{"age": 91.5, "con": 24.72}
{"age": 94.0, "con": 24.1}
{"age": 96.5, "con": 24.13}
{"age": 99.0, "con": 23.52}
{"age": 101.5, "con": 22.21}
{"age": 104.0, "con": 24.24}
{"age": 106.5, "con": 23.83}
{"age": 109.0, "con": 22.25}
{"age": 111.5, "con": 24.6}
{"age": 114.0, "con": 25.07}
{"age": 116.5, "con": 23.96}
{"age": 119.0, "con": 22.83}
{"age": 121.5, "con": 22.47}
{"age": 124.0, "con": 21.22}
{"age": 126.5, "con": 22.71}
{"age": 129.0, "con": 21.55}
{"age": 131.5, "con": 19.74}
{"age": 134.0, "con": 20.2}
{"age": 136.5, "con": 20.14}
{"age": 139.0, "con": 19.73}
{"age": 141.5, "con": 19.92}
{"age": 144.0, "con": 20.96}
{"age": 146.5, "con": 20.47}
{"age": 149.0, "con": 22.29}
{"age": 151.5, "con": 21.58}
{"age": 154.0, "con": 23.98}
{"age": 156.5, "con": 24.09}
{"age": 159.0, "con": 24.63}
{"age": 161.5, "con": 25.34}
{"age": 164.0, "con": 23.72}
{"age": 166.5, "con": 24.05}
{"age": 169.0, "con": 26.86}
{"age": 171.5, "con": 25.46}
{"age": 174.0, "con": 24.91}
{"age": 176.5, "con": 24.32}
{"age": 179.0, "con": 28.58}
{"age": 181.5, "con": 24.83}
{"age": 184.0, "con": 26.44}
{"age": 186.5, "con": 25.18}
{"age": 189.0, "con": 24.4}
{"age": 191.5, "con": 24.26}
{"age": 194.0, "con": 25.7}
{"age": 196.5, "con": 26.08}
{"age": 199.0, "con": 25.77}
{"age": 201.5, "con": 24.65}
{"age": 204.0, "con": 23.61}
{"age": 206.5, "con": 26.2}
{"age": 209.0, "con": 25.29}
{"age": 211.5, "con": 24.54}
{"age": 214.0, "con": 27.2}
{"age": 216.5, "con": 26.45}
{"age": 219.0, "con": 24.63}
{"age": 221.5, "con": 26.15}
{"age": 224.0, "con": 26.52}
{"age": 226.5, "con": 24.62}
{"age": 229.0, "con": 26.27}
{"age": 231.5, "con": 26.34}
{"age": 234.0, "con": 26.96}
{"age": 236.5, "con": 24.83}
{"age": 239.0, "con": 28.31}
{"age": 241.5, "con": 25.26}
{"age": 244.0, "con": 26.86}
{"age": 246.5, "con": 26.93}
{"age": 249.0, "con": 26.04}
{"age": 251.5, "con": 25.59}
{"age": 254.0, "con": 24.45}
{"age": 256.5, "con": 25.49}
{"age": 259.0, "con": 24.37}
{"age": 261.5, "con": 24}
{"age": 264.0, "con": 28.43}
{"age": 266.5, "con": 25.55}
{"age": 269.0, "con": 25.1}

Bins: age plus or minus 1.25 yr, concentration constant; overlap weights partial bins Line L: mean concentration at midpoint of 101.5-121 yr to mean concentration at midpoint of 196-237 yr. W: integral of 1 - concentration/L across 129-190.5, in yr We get 3.1 yr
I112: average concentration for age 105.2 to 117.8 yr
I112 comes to 23.9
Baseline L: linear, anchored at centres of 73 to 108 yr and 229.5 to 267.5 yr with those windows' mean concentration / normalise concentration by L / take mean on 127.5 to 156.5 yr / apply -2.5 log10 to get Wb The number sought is 0.16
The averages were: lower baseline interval 23.7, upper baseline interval 26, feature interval 21.1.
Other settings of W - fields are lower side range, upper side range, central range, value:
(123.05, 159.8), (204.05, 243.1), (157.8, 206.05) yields -3.2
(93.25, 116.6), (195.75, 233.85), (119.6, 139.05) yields 2.5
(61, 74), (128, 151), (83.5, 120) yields -2.9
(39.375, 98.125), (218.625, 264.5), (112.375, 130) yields 1.0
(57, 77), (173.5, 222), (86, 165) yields 4.9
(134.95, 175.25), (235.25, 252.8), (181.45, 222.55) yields -1.1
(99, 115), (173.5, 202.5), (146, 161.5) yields 1.0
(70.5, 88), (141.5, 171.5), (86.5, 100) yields -0.1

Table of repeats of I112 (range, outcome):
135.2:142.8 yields 19.9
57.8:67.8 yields 23.7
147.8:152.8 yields 22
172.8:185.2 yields 25.8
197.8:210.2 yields 25.1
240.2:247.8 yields 26.4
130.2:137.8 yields 20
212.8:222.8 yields 26.1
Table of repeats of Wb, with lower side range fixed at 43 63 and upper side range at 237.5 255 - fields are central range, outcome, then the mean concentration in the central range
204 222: 0.008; 25.6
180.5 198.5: 0.009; 25.3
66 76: 0.063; 22.7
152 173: 0.023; 24.7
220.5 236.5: -0.002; 26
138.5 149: 0.211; 20.5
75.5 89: 0.019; 23.8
